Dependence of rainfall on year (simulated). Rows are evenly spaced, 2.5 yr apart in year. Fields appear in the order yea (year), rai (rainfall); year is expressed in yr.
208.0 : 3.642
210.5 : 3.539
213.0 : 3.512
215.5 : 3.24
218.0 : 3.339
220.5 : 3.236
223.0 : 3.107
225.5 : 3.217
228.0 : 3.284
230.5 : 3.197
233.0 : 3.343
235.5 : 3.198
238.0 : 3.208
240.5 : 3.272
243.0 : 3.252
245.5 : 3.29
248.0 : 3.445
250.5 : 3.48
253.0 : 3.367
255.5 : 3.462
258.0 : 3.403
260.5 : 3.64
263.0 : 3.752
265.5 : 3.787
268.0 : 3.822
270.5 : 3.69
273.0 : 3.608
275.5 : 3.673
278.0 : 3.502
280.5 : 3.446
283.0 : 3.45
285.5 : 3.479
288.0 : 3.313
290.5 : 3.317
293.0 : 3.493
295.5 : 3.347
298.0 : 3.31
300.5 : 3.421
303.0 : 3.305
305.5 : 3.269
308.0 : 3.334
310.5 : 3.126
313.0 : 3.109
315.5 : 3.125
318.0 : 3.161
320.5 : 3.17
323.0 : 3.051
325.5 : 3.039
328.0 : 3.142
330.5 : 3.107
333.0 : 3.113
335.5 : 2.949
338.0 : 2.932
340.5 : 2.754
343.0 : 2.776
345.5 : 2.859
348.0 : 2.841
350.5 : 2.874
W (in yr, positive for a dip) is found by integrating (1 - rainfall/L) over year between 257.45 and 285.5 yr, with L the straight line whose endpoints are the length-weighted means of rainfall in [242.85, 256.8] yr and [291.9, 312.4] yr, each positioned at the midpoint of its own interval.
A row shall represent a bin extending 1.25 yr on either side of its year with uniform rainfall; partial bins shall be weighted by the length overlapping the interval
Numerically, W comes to -2.1 yr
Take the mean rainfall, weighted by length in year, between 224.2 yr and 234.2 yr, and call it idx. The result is 3.26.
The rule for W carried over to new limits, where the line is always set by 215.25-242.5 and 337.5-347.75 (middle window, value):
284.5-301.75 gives -2.2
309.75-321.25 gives -0.8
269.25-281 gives -2.0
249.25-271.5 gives -3.4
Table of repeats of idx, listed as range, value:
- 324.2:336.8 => 3.07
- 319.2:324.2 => 3.11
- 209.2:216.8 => 3.43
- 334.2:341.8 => 2.88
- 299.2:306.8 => 3.33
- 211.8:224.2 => 3.29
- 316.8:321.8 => 3.16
